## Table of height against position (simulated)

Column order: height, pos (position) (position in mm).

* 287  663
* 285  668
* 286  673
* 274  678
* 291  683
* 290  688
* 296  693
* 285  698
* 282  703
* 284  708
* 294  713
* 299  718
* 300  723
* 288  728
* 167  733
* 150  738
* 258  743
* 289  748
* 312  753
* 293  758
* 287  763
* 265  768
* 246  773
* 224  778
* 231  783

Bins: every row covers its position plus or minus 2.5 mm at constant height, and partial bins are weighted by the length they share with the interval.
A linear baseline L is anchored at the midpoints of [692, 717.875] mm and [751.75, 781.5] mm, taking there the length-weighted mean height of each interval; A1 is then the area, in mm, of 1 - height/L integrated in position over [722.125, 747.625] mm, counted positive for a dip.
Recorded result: 4.2 mm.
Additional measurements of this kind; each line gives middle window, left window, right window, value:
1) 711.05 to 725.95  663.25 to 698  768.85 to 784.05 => -1.7 mm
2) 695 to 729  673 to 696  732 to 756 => -3.2 mm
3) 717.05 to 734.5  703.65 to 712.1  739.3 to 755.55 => 1.0 mm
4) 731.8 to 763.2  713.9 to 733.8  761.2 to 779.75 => 1.5 mm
